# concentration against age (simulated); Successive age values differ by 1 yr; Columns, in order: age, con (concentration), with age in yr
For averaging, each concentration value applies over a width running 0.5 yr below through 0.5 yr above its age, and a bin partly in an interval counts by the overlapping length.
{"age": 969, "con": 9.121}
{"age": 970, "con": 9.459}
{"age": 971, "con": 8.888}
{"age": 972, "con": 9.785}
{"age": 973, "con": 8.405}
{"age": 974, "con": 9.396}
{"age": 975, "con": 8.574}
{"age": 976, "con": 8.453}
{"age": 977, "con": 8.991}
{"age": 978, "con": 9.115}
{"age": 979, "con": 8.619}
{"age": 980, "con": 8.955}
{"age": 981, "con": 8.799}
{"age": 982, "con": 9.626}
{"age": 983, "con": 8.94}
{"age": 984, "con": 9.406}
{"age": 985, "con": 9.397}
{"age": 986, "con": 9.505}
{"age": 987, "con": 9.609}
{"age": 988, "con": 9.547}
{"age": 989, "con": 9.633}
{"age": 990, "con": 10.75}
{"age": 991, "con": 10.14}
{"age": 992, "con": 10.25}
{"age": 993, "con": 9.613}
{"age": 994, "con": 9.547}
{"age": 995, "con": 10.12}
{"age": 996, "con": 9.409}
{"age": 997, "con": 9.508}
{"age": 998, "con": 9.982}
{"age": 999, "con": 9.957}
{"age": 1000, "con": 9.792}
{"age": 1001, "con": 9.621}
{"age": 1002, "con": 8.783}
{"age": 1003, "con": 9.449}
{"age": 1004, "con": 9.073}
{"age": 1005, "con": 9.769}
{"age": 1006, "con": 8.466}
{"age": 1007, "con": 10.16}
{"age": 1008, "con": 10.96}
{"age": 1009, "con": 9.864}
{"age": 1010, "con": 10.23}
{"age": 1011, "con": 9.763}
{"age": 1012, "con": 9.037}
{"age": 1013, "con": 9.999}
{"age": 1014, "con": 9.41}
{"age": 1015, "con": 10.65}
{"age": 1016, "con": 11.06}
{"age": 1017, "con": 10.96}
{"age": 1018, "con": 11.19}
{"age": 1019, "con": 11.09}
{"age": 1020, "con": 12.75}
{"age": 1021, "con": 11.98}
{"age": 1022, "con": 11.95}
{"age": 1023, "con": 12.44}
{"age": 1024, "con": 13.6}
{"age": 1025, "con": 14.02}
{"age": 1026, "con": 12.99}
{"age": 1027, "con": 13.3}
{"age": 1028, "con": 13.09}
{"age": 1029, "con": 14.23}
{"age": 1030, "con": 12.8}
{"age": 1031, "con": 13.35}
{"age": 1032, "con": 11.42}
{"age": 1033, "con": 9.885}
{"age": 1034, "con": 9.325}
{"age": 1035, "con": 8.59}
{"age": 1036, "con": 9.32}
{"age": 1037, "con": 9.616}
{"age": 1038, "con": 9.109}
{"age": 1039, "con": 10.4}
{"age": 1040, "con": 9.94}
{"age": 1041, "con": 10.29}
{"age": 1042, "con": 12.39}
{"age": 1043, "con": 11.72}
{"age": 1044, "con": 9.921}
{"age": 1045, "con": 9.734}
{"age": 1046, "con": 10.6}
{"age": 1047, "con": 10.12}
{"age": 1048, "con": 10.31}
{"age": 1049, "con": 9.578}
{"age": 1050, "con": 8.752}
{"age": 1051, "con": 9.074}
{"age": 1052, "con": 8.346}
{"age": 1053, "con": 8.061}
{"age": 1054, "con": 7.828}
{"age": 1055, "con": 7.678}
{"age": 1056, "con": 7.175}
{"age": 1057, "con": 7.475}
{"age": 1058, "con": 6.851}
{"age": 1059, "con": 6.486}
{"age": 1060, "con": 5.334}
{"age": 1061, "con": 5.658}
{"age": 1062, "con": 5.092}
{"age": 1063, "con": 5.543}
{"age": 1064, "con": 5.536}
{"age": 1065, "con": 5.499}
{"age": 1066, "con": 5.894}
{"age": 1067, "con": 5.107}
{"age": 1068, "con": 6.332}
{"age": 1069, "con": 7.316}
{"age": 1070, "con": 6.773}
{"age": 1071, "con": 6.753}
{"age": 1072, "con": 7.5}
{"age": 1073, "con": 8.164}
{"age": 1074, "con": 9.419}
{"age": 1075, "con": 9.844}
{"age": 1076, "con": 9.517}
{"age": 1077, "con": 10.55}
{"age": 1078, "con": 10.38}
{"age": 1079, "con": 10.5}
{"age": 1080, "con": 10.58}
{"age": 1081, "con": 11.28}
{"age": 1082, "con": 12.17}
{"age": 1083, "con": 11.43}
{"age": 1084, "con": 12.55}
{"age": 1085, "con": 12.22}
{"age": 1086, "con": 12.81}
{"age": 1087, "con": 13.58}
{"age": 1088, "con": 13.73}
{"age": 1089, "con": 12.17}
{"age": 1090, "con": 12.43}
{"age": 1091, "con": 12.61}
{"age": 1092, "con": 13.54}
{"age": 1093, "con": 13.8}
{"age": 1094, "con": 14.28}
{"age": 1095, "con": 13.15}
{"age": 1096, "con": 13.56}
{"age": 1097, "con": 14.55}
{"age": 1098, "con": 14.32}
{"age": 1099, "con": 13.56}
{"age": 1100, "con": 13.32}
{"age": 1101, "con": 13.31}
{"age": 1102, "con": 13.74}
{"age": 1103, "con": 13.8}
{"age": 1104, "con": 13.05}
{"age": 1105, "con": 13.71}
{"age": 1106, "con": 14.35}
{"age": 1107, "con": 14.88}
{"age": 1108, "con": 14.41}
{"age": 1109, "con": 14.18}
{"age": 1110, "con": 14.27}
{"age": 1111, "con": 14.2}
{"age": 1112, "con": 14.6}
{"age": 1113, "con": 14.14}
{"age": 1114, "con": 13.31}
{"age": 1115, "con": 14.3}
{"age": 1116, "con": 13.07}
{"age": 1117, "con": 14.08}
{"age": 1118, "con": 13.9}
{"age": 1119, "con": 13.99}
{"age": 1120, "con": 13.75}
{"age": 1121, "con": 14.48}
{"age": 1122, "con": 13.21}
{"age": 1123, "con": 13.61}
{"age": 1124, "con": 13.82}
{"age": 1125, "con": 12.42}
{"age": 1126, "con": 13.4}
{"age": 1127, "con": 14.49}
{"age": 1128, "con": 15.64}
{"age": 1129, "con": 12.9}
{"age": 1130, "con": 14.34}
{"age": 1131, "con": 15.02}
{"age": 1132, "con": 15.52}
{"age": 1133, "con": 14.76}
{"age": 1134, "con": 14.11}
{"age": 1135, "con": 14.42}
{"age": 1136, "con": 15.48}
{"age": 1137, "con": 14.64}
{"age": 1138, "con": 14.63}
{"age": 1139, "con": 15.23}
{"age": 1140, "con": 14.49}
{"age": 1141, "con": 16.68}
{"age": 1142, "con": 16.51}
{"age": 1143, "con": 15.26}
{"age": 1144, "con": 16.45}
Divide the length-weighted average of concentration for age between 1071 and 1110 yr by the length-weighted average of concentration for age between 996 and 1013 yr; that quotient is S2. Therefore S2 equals 1.3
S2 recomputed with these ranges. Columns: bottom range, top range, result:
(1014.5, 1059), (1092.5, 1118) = 1.32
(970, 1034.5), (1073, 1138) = 1.29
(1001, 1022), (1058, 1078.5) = 0.69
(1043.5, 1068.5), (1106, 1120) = 1.87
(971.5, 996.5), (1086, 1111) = 1.46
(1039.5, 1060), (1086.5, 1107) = 1.50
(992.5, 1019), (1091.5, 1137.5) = 1.42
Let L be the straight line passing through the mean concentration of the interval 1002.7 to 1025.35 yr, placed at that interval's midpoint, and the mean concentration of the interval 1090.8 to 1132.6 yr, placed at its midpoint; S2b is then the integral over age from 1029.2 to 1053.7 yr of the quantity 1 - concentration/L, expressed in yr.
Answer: 3.1 yr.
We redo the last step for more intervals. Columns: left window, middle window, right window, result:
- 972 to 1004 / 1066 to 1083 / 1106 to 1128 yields 4.94 yr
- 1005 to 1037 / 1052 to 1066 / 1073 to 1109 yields 6.35 yr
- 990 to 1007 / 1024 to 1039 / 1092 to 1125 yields -0.90 yr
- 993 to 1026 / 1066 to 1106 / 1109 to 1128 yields 4.65 yr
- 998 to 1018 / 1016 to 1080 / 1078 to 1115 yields 9.94 yr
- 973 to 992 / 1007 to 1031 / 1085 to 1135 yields -2.28 yr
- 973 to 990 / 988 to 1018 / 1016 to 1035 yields 2.03 yr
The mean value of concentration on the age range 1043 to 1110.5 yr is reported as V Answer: 10.4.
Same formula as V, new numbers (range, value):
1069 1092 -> 10.8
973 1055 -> 10.2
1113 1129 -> 13.8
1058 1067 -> 5.67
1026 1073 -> 8.84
